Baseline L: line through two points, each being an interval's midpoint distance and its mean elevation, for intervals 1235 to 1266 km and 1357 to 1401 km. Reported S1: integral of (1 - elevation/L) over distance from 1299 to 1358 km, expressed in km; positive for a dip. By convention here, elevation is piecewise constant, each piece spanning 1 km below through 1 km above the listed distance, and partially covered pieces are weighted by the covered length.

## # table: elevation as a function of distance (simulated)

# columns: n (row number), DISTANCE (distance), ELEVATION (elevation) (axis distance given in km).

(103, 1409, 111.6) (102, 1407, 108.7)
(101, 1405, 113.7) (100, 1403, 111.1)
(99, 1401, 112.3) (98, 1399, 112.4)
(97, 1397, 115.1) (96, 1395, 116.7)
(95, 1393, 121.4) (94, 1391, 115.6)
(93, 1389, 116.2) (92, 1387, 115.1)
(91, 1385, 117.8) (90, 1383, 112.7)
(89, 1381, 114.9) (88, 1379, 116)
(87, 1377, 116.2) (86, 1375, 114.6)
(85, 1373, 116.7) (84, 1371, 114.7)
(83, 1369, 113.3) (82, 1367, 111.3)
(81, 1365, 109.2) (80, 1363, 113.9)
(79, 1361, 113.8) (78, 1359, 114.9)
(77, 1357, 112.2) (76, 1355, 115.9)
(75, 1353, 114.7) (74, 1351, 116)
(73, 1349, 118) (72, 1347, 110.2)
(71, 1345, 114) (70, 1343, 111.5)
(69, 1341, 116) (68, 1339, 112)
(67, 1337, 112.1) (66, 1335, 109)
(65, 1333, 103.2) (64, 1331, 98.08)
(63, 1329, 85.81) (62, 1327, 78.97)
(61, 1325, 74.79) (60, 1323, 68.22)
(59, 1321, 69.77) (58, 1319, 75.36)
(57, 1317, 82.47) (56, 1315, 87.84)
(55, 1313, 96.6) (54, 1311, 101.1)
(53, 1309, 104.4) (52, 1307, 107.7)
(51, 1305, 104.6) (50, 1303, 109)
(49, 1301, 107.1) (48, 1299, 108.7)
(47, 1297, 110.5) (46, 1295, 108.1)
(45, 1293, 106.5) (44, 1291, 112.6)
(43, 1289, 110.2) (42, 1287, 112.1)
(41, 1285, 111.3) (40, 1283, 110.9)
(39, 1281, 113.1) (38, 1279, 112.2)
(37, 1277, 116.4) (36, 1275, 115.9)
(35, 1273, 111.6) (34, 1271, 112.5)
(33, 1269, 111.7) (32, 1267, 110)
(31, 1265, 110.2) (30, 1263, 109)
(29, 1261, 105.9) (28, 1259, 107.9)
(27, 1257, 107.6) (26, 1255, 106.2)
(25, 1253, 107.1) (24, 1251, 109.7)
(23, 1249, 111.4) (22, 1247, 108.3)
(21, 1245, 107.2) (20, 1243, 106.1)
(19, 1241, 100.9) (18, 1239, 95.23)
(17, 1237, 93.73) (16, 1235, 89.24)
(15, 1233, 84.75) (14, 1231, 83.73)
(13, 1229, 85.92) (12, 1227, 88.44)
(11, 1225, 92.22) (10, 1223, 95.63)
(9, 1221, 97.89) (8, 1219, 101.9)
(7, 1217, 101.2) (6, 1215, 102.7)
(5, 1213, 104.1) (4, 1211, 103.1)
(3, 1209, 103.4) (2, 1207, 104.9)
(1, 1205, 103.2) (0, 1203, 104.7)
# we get 5.5 km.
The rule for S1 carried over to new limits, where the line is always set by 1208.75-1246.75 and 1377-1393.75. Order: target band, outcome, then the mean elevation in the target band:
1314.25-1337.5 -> 4.8 km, 86.6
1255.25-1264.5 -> -0.6 km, 108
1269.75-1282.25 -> -1.3 km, 114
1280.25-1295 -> -0.9 km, 111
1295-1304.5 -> -0.3 km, 109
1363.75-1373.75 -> 0.1 km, 113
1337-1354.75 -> -0.4 km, 114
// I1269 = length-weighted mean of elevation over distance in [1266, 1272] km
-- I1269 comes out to 111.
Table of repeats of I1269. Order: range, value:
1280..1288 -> 112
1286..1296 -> 110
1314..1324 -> 76.7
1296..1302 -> 109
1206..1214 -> 104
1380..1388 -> 115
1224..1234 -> 87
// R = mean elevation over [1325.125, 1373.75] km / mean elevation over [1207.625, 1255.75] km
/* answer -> 1.10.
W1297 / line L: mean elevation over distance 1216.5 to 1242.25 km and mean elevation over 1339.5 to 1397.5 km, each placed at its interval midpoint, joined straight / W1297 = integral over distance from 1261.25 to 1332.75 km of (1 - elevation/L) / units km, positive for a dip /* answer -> 0.9 km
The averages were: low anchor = 93.1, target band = 102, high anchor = 115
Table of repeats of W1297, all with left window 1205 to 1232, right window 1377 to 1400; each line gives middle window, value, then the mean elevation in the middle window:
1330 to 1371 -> -0.10 km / 112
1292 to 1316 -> 0.53 km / 104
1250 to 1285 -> -2.61 km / 110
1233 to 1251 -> -0.17 km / 101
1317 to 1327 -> 3.21 km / 73.8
